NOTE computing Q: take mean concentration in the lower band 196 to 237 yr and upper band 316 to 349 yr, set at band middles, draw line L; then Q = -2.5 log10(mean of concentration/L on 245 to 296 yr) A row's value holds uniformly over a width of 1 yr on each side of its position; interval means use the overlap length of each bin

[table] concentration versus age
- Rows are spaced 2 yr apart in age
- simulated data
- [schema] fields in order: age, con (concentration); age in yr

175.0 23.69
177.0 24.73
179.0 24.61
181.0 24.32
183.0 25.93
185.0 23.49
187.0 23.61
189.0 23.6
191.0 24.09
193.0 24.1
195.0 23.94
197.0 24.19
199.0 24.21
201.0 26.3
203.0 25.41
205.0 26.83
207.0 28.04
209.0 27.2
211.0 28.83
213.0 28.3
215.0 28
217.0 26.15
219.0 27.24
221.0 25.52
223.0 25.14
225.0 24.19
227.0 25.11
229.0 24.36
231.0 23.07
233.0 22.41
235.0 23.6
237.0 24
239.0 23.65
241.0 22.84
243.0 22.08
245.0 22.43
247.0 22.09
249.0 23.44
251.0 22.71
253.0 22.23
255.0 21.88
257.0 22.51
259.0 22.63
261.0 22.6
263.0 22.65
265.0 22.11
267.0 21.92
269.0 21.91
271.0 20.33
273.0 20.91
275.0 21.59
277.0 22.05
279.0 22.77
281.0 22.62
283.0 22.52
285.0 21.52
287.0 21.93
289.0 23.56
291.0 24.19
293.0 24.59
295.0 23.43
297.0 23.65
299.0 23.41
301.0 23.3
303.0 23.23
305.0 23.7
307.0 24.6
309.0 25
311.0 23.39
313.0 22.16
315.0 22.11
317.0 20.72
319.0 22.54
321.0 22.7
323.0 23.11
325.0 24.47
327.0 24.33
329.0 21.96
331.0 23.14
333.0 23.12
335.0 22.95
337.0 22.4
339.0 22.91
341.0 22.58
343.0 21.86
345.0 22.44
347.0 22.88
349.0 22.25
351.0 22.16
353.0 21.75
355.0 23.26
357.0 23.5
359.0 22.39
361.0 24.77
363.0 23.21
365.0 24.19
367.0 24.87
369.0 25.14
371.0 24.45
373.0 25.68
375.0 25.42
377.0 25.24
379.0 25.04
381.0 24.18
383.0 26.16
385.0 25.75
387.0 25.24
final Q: 0.09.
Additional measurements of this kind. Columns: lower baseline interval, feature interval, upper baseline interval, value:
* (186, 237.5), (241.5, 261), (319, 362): 0.10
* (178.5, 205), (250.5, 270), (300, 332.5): 0.07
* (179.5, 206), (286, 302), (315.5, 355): -0.01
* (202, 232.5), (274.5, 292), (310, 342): 0.07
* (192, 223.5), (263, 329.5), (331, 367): 0.06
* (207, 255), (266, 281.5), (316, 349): 0.10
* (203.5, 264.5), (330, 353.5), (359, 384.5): 0.10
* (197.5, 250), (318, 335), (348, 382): 0.05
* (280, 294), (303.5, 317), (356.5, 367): 0.00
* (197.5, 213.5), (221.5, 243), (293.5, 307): 0.09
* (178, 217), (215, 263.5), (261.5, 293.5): 0.01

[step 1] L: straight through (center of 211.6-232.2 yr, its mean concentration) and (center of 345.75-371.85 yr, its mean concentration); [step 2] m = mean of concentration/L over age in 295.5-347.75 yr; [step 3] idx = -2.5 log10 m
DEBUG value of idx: 0.05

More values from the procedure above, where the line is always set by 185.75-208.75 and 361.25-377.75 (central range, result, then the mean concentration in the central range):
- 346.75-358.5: 0.10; 22.6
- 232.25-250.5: 0.09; 22.9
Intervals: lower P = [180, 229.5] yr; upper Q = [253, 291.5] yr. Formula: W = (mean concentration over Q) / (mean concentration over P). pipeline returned 0.87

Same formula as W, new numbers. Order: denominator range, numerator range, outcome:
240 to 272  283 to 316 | 1.05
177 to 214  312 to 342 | 0.90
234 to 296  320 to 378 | 1.04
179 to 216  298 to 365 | 0.90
